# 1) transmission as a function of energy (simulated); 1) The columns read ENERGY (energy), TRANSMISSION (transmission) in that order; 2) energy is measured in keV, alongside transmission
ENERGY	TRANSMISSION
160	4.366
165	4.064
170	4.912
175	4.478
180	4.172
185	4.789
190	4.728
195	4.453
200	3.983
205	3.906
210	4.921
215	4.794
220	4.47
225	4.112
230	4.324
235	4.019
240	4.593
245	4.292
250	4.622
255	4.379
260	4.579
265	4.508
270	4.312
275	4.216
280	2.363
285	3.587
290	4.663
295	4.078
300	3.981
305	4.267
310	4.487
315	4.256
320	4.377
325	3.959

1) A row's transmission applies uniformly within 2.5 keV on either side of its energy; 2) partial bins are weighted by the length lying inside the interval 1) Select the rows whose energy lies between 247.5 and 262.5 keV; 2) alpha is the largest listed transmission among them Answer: 4.622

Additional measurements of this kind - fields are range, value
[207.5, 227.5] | 4.921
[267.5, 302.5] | 4.663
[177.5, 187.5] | 4.789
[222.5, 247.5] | 4.593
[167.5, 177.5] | 4.912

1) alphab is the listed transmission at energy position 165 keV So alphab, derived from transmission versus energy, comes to 4.064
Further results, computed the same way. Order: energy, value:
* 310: 4.487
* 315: 4.256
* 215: 4.794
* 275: 4.216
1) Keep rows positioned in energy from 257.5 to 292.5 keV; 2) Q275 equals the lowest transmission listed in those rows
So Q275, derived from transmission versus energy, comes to 2.363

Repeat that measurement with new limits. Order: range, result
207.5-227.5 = 4.112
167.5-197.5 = 4.172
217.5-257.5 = 4.019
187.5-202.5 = 3.983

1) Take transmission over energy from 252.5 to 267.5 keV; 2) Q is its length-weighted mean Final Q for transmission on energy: 4.49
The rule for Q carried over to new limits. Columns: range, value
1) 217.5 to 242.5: 4.3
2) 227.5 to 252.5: 4.37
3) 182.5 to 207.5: 4.37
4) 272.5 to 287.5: 3.39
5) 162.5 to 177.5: 4.48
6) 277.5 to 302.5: 3.73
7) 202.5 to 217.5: 4.54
